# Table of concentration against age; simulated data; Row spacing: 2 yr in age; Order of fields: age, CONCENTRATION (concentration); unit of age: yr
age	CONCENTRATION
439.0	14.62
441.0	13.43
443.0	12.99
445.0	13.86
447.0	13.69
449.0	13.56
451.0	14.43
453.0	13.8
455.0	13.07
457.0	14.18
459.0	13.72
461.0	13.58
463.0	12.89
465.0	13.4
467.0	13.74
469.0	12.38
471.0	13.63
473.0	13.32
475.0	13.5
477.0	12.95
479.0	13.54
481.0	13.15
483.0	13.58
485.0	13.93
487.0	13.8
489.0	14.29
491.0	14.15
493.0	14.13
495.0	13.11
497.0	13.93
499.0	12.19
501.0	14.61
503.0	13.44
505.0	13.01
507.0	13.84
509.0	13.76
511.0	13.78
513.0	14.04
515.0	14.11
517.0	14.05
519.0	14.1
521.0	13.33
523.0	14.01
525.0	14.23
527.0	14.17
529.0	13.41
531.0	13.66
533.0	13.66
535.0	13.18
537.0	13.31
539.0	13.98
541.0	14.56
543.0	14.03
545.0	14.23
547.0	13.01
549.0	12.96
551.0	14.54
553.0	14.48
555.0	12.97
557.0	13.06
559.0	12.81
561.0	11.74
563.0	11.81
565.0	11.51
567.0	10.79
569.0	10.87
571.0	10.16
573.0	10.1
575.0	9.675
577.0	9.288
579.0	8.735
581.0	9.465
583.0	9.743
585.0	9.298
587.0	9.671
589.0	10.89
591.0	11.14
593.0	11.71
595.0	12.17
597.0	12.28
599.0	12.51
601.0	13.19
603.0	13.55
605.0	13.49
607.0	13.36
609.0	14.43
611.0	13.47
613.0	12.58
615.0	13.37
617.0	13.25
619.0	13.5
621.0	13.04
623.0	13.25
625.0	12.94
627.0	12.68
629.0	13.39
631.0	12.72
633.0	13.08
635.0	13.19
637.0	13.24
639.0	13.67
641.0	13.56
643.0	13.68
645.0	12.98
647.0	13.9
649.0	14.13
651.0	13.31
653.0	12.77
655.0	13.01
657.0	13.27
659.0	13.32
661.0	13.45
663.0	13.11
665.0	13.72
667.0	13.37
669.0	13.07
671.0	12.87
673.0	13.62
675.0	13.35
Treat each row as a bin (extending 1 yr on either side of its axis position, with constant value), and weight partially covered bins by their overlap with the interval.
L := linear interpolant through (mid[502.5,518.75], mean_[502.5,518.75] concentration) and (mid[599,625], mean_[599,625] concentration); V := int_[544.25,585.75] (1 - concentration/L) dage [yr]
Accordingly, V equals 6.3 yr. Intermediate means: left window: 13.8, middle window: 11.5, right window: 13.3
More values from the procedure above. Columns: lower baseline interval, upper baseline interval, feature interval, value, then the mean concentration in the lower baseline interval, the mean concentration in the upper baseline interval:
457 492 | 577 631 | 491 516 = -0.88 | 13.5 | 12.2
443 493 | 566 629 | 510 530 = -1.65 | 13.6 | 11.8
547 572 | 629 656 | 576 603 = 3.88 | 12.3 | 13.3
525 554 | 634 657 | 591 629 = 1.50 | 13.8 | 13.4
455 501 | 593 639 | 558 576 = 2.99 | 13.5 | 13.1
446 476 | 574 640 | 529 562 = -1.97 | 13.5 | 12.2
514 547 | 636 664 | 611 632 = 0.63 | 13.8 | 13.4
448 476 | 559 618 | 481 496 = -0.81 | 13.5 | 11.5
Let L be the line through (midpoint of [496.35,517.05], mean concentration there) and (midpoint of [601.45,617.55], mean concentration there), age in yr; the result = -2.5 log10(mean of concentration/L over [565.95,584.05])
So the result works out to 0.34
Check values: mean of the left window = 13.7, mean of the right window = 13.4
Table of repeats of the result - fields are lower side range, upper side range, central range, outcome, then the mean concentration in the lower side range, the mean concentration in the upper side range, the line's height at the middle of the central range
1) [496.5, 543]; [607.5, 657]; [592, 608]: 0.05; 13.8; 13.3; 13.4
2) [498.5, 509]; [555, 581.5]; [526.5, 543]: -0.13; 13.5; 10.9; 12.2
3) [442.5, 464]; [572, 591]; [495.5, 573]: -0.19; 13.6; 9.73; 11.2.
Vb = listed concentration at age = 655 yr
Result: 13.01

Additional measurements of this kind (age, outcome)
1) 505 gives 13.01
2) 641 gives 13.56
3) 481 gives 13.15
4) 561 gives 11.74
